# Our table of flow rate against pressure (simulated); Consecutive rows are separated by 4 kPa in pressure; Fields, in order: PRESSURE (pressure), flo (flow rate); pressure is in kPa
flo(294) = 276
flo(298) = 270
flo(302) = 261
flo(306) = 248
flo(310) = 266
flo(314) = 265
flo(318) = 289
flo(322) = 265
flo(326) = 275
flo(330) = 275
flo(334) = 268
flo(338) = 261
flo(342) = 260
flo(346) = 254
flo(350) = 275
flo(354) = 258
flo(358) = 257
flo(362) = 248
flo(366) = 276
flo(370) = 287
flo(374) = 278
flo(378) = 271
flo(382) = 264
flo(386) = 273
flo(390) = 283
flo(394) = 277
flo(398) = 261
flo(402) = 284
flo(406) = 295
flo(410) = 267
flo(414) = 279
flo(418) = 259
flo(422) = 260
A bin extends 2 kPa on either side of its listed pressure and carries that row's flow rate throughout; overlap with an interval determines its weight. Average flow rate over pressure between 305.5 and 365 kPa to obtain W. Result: 265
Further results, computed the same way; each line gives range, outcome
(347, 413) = 272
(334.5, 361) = 261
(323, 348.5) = 266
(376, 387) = 269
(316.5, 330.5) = 276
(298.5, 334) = 268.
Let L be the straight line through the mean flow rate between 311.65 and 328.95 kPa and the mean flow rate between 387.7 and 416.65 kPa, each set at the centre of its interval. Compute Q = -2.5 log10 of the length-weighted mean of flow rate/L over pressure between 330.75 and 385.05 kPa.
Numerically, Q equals 0.04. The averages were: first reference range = 273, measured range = 266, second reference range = 278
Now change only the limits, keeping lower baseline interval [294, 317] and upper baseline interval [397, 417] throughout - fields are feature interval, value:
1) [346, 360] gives 0.03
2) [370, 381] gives -0.01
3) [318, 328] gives -0.03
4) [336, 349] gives 0.04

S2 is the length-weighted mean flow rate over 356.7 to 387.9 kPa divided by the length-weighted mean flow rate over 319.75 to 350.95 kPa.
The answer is 1.01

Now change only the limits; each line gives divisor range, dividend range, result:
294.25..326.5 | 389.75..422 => 1.03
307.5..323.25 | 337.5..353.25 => 0.97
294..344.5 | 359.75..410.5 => 1.03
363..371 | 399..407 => 1.03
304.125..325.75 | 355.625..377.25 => 1.01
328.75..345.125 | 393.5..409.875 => 1.05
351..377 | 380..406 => 1.03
